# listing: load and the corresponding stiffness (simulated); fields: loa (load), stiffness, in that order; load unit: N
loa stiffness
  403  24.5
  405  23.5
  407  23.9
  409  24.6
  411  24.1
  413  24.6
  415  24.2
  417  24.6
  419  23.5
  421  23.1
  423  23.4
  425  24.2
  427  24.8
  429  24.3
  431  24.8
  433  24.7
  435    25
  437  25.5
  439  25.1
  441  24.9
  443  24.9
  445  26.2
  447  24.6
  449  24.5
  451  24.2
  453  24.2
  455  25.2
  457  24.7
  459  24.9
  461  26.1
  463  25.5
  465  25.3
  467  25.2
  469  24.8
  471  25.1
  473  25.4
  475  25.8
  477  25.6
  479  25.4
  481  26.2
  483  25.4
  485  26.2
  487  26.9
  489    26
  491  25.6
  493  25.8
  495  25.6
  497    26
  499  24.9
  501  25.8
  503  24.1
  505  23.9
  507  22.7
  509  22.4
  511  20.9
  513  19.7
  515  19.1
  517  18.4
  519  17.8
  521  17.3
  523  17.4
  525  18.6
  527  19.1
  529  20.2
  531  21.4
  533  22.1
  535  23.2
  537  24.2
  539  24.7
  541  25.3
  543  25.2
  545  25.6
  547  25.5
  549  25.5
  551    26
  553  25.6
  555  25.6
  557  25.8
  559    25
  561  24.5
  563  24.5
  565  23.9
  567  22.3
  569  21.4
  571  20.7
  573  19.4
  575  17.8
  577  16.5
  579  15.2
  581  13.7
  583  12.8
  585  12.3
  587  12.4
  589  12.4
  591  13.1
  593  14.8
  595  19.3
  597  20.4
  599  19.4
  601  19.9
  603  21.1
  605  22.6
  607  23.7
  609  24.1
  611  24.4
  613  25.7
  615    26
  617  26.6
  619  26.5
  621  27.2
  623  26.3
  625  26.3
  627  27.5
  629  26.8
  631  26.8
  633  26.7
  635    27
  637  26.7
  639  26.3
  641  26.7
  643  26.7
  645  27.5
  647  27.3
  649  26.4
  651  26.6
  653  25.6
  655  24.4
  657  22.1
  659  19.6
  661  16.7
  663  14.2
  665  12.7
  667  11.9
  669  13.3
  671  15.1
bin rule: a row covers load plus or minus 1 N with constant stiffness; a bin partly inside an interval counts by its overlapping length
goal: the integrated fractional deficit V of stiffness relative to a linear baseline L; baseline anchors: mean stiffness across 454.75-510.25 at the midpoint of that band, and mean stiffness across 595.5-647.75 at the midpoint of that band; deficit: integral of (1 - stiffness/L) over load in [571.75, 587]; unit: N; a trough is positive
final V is 6.00 N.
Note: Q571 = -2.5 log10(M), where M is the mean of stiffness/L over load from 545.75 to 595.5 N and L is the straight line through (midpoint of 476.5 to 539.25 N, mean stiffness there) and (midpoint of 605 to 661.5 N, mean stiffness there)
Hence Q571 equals 0.21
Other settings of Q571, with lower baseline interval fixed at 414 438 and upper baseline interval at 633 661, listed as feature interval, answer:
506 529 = 0.26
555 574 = 0.08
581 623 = 0.24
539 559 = -0.03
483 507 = -0.03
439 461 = -0.02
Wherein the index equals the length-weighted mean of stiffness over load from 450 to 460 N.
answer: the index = 24.6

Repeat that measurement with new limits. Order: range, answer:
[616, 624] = 26.6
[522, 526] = 18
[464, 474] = 25.2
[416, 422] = 23.7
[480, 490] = 26.1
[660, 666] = 14.5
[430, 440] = 25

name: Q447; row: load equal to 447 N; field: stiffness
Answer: 24.6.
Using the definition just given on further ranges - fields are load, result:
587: 12.4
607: 23.7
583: 12.8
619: 26.5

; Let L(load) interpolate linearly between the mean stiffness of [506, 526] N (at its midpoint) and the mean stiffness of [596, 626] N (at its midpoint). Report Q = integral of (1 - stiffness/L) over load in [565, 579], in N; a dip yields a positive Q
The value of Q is 1.5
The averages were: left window 19.4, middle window 19.7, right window 24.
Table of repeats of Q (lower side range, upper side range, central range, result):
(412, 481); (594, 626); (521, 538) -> 2.6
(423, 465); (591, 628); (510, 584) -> 7.5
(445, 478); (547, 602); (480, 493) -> -1.2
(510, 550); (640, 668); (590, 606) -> 2.2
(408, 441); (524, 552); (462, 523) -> -0.2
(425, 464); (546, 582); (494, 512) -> -0.3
